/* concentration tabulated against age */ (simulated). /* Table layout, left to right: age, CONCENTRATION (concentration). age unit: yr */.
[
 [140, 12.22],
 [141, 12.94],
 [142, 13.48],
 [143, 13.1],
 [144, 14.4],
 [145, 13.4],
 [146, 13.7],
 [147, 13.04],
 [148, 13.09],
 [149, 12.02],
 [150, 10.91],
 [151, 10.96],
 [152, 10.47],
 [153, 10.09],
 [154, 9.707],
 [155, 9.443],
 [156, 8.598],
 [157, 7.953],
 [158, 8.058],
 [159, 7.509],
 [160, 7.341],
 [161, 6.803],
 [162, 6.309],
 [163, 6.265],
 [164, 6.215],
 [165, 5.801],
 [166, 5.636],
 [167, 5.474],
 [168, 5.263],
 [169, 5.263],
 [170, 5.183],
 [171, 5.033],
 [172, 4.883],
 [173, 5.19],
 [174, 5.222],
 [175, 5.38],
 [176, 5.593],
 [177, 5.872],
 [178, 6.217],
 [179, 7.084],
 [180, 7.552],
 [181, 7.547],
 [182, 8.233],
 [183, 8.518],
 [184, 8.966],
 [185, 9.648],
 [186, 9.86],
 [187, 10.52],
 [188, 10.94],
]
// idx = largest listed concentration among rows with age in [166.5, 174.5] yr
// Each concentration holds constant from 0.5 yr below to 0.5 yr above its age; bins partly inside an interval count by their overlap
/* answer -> 5.474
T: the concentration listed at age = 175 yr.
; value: 5.38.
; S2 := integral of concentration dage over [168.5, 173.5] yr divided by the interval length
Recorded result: 5.11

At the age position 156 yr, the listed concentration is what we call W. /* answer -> 8.598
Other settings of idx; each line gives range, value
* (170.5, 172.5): 5.033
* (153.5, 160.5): 9.707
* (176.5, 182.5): 8.233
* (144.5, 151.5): 13.7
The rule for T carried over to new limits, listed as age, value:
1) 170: 5.183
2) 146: 13.7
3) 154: 9.707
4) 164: 6.215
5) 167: 5.474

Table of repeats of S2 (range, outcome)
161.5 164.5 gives 6.26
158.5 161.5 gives 7.22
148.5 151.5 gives 11.3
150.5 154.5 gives 10.3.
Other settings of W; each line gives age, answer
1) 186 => 9.86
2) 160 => 7.341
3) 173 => 5.19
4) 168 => 5.263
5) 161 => 6.803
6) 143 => 13.1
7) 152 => 10.47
